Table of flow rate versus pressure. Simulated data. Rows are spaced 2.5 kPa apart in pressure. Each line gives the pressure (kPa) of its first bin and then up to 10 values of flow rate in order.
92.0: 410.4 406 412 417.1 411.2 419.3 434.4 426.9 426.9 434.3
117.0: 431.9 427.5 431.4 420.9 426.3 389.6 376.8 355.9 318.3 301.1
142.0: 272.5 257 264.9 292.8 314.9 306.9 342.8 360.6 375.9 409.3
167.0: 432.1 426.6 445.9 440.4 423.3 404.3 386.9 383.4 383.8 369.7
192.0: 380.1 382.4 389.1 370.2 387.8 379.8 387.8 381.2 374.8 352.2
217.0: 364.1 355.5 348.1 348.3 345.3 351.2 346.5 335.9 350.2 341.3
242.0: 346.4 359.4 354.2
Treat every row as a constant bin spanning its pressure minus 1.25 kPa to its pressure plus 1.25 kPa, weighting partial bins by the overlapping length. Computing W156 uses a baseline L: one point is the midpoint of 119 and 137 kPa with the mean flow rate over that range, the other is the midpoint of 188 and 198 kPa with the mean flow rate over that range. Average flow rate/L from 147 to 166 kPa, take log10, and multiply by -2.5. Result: 0.15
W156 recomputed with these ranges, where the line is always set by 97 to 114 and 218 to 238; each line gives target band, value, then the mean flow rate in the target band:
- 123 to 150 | 0.20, 336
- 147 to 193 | 0.01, 379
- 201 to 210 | -0.07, 384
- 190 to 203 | -0.04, 381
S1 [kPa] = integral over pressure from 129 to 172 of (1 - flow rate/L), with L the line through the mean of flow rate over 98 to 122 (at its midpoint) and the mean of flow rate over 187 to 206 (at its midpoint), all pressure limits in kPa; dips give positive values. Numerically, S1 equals 6.4 kPa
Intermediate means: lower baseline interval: 426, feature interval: 343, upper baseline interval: 380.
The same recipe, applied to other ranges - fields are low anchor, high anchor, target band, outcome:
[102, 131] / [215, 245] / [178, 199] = -0.5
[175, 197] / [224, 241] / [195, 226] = -0.2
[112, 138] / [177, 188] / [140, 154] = 4.1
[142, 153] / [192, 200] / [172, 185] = -2.6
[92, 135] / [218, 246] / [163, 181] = -2.0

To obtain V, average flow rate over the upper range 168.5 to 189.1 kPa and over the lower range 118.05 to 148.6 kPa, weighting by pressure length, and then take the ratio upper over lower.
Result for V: 1.2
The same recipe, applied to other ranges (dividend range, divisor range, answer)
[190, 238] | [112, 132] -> 0.87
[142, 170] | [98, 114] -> 0.80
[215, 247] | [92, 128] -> 0.83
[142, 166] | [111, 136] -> 0.79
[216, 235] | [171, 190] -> 0.86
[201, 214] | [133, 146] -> 1.26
